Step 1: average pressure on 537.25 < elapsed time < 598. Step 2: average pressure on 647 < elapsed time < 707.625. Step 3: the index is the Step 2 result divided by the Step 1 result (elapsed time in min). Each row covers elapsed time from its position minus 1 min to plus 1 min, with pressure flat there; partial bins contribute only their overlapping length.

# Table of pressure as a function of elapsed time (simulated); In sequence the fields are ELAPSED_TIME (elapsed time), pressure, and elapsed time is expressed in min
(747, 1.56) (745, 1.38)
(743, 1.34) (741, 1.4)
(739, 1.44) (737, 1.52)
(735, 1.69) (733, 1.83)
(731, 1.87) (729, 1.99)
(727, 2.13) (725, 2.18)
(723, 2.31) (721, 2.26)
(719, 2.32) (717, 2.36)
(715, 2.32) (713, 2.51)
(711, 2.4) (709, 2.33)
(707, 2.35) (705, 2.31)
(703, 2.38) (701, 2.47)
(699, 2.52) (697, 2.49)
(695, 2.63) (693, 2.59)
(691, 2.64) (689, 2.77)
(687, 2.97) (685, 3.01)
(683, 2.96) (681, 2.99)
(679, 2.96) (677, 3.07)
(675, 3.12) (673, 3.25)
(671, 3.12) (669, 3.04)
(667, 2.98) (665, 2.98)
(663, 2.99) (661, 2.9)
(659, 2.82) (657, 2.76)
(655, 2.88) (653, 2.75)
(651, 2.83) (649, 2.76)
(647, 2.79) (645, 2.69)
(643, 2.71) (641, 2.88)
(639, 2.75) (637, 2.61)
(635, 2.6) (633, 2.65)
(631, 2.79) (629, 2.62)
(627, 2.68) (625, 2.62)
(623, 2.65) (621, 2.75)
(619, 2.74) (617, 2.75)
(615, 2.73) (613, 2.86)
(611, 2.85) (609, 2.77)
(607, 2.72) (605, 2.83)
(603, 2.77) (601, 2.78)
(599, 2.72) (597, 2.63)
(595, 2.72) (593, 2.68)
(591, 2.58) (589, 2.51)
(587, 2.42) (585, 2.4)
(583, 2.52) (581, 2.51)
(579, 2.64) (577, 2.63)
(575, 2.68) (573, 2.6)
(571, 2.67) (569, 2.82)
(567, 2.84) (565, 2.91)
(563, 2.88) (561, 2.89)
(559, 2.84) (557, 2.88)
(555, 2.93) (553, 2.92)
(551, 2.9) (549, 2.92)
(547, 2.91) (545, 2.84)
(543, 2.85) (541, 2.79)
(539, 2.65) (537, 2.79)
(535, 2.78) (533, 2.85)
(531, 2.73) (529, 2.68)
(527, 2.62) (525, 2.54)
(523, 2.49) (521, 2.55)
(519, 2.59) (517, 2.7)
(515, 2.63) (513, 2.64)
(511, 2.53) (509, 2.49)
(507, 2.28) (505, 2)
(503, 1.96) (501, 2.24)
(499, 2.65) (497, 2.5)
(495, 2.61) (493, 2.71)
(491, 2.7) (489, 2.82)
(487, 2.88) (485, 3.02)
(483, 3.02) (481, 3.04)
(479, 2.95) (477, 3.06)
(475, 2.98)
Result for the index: 1.03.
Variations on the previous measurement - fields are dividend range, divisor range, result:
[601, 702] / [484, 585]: 1.05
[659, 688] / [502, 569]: 1.12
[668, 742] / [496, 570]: 0.91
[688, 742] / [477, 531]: 0.85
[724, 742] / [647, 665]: 0.63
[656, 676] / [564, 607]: 1.13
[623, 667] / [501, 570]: 1.03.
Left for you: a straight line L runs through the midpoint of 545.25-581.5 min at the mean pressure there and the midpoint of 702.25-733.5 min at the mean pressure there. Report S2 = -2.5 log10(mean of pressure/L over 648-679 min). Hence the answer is -0.21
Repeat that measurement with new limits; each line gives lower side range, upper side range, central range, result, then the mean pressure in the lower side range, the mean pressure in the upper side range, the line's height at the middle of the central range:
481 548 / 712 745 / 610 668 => -0.23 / 2.64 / 1.95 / 2.24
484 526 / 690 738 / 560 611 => -0.11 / 2.55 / 2.27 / 2.44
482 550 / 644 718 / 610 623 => -0.02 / 2.65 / 2.75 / 2.71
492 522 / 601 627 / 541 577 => -0.09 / 2.47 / 2.75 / 2.61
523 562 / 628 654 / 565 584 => 0.04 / 2.8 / 2.73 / 2.77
